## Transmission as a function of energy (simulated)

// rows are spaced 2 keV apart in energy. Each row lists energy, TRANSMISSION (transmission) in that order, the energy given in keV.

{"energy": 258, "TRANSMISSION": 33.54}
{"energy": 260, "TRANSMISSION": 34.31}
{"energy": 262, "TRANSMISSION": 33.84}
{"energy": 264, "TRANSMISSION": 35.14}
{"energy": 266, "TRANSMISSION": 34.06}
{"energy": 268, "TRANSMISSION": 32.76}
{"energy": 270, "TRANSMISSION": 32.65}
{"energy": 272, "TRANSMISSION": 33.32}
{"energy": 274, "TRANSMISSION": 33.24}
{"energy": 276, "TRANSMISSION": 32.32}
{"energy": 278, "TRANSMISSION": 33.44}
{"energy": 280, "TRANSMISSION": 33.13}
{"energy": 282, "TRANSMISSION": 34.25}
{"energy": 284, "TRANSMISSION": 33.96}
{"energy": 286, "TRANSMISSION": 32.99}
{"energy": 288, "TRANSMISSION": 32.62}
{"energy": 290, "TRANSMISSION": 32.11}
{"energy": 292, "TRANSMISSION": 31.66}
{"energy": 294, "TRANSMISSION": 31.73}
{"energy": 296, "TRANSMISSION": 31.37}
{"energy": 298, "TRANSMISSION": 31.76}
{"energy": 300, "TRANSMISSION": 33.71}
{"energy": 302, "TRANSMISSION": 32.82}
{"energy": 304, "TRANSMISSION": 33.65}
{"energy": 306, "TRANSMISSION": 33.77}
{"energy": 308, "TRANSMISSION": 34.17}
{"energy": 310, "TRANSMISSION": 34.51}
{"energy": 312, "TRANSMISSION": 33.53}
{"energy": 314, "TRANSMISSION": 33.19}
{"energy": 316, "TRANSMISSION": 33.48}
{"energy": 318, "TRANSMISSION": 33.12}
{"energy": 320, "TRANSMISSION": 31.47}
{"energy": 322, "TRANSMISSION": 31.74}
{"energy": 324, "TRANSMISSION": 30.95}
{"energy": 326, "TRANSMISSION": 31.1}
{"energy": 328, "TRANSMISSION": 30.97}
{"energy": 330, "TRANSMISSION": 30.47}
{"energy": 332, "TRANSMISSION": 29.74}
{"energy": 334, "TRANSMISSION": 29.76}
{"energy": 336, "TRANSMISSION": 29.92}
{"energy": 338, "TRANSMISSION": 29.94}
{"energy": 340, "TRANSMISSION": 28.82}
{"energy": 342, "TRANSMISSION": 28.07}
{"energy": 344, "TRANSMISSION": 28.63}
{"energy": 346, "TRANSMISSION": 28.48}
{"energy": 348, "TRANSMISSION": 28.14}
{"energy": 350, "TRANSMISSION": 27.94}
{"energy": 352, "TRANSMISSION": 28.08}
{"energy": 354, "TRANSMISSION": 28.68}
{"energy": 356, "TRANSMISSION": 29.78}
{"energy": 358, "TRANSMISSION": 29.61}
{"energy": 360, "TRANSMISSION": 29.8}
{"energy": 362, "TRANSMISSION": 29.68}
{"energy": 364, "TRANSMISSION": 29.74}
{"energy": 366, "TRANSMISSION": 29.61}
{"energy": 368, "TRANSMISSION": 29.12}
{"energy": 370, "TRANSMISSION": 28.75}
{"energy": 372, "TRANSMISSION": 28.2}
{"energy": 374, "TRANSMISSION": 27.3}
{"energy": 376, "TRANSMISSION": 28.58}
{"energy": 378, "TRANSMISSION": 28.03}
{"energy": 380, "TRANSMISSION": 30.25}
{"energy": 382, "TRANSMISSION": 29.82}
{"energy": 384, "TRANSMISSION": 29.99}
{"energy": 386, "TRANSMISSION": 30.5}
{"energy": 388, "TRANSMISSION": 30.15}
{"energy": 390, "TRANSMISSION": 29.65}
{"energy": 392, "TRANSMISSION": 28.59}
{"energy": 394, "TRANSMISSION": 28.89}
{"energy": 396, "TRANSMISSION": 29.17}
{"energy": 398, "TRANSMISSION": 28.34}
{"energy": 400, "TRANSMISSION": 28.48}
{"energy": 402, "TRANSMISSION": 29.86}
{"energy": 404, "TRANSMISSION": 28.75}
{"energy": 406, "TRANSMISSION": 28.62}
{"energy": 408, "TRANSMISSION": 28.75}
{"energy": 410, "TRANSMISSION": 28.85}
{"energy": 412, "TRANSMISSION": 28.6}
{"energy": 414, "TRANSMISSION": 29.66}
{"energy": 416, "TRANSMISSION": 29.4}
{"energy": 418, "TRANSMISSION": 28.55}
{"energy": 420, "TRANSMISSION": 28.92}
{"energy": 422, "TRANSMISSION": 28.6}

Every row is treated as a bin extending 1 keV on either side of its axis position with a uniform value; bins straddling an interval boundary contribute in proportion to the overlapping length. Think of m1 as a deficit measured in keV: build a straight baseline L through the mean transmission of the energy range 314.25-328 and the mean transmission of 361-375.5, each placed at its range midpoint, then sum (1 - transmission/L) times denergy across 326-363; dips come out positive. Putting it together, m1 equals 1.4 keV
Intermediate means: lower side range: 32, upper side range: 28.9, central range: 29.3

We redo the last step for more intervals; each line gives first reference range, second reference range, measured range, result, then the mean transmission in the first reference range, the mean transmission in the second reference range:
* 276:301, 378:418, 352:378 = 1.1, 32.7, 29.2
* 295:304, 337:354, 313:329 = -0.7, 32.6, 28.5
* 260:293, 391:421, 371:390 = 0.3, 33.3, 28.9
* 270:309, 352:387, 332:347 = 0.7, 32.9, 29.2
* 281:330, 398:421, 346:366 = 1.2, 32.6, 28.9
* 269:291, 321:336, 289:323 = -1.1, 33.1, 30.6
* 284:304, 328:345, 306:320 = -1.1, 32.5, 29.5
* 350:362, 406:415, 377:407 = -0.3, 29.1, 28.9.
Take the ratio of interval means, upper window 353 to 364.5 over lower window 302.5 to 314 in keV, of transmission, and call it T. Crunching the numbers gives 0.9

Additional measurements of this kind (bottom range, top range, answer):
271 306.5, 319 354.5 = 0.90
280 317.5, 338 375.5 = 0.87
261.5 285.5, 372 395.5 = 0.87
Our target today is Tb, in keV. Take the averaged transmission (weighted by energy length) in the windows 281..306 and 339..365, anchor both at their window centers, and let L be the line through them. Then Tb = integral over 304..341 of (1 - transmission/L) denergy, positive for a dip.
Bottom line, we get -1.1 keV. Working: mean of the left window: 32.8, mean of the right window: 28.9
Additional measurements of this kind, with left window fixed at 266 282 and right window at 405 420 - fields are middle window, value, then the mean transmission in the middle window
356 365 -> 0.2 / 29.7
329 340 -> 0.5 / 29.9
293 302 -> 0.1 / 32.2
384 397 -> 0.0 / 29.5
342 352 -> 0.9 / 28.3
